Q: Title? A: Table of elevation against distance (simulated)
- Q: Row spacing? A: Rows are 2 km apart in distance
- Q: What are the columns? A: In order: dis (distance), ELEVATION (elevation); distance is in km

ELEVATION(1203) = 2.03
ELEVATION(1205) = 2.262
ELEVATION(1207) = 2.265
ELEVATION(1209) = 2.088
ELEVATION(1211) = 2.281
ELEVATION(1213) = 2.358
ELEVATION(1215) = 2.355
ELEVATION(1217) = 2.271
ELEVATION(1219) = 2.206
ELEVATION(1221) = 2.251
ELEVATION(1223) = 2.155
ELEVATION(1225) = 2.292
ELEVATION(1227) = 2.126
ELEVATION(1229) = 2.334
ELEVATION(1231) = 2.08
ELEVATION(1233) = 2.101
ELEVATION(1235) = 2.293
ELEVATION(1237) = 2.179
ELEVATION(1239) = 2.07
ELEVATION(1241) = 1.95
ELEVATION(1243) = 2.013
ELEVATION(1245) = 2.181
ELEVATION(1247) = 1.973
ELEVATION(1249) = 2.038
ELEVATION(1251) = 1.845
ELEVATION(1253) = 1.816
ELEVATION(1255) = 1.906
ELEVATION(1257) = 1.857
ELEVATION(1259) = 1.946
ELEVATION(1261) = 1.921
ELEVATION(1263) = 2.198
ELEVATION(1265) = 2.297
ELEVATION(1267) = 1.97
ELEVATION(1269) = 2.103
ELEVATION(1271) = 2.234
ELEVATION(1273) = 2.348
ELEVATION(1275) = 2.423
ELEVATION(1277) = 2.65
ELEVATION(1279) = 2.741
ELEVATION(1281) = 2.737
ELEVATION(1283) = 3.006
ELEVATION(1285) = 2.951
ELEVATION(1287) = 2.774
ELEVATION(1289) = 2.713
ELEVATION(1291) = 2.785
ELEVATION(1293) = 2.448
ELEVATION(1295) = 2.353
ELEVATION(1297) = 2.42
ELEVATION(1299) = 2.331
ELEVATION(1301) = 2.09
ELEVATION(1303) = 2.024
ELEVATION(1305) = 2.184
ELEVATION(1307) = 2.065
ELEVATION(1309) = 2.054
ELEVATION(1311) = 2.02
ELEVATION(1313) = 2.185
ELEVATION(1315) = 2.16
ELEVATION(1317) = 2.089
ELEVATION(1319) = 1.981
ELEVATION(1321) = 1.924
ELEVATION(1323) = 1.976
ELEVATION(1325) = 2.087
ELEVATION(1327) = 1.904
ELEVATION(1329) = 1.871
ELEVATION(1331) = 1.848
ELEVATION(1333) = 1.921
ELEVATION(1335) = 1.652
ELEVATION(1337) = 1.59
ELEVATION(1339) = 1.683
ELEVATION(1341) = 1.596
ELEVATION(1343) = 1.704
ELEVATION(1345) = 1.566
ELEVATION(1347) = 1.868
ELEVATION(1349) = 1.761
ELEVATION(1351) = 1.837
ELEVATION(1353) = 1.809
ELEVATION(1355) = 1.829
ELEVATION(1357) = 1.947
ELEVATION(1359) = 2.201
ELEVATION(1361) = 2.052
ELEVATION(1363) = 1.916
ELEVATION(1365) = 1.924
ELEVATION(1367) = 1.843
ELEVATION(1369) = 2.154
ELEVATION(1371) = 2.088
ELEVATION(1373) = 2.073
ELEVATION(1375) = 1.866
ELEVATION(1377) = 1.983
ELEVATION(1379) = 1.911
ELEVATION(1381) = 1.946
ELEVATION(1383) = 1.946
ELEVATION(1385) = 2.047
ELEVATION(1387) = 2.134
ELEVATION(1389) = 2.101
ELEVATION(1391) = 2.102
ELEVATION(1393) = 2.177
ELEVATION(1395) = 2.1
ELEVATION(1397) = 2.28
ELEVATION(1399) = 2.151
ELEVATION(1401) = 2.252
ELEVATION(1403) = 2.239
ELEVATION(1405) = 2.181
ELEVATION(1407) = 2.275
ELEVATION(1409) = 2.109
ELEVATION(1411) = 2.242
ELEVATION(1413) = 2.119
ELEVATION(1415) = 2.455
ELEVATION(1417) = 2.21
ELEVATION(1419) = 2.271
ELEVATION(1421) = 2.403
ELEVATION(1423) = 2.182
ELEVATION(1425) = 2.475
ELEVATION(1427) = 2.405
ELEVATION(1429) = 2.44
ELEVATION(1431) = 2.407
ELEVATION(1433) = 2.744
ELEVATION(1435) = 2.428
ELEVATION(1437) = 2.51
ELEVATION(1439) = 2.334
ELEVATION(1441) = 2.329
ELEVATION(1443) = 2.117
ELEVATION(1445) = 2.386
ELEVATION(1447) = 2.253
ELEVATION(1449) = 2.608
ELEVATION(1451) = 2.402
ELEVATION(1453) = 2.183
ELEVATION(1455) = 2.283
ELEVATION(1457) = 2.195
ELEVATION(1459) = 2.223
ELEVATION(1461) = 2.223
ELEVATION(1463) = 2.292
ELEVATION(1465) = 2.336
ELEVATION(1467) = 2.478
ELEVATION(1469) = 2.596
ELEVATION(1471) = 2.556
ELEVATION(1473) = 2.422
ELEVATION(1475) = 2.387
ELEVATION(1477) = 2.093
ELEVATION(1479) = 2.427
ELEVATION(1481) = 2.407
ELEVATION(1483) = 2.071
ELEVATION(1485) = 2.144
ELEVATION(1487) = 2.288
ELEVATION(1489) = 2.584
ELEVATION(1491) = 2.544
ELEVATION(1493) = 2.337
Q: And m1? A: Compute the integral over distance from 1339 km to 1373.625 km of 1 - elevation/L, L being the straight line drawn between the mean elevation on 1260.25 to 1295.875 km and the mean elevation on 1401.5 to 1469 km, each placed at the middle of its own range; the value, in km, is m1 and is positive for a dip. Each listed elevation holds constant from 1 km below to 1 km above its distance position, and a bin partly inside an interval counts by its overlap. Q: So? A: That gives 7.5 km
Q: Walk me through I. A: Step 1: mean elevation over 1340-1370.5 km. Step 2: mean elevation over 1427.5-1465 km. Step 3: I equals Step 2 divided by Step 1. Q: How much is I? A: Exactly 1.26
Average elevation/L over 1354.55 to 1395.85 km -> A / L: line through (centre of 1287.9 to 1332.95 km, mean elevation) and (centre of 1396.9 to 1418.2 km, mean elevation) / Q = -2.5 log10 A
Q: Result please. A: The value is 0.095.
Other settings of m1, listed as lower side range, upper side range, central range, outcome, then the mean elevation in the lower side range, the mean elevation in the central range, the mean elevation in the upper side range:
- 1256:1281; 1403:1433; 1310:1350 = 7.1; 2.24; 1.87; 2.31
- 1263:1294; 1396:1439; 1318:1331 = 2.7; 2.53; 1.95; 2.32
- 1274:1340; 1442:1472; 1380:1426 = 2.2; 2.23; 2.19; 2.34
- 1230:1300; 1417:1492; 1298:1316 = 1.3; 2.28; 2.12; 2.36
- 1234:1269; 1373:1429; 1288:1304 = -2.5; 2.03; 2.4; 2.17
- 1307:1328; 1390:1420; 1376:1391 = 1.1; 2.04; 2.02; 2.21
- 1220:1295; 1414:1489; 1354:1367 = 1.9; 2.26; 1.97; 2.35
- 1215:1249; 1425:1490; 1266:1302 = -4.9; 2.16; 2.5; 2.36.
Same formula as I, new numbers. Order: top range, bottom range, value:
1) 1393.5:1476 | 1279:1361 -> 1.11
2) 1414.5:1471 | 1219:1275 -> 1.13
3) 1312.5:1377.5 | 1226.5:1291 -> 0.84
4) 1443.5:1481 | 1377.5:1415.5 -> 1.10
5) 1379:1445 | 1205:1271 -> 1.06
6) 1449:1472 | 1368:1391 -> 1.16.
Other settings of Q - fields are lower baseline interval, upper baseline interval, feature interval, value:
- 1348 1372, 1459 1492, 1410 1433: -0.086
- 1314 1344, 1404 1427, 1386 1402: 0.004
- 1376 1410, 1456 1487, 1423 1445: -0.087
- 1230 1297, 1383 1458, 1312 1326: 0.109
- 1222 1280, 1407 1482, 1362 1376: 0.147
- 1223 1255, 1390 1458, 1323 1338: 0.184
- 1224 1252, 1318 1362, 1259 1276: -0.074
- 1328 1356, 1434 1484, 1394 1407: -0.081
